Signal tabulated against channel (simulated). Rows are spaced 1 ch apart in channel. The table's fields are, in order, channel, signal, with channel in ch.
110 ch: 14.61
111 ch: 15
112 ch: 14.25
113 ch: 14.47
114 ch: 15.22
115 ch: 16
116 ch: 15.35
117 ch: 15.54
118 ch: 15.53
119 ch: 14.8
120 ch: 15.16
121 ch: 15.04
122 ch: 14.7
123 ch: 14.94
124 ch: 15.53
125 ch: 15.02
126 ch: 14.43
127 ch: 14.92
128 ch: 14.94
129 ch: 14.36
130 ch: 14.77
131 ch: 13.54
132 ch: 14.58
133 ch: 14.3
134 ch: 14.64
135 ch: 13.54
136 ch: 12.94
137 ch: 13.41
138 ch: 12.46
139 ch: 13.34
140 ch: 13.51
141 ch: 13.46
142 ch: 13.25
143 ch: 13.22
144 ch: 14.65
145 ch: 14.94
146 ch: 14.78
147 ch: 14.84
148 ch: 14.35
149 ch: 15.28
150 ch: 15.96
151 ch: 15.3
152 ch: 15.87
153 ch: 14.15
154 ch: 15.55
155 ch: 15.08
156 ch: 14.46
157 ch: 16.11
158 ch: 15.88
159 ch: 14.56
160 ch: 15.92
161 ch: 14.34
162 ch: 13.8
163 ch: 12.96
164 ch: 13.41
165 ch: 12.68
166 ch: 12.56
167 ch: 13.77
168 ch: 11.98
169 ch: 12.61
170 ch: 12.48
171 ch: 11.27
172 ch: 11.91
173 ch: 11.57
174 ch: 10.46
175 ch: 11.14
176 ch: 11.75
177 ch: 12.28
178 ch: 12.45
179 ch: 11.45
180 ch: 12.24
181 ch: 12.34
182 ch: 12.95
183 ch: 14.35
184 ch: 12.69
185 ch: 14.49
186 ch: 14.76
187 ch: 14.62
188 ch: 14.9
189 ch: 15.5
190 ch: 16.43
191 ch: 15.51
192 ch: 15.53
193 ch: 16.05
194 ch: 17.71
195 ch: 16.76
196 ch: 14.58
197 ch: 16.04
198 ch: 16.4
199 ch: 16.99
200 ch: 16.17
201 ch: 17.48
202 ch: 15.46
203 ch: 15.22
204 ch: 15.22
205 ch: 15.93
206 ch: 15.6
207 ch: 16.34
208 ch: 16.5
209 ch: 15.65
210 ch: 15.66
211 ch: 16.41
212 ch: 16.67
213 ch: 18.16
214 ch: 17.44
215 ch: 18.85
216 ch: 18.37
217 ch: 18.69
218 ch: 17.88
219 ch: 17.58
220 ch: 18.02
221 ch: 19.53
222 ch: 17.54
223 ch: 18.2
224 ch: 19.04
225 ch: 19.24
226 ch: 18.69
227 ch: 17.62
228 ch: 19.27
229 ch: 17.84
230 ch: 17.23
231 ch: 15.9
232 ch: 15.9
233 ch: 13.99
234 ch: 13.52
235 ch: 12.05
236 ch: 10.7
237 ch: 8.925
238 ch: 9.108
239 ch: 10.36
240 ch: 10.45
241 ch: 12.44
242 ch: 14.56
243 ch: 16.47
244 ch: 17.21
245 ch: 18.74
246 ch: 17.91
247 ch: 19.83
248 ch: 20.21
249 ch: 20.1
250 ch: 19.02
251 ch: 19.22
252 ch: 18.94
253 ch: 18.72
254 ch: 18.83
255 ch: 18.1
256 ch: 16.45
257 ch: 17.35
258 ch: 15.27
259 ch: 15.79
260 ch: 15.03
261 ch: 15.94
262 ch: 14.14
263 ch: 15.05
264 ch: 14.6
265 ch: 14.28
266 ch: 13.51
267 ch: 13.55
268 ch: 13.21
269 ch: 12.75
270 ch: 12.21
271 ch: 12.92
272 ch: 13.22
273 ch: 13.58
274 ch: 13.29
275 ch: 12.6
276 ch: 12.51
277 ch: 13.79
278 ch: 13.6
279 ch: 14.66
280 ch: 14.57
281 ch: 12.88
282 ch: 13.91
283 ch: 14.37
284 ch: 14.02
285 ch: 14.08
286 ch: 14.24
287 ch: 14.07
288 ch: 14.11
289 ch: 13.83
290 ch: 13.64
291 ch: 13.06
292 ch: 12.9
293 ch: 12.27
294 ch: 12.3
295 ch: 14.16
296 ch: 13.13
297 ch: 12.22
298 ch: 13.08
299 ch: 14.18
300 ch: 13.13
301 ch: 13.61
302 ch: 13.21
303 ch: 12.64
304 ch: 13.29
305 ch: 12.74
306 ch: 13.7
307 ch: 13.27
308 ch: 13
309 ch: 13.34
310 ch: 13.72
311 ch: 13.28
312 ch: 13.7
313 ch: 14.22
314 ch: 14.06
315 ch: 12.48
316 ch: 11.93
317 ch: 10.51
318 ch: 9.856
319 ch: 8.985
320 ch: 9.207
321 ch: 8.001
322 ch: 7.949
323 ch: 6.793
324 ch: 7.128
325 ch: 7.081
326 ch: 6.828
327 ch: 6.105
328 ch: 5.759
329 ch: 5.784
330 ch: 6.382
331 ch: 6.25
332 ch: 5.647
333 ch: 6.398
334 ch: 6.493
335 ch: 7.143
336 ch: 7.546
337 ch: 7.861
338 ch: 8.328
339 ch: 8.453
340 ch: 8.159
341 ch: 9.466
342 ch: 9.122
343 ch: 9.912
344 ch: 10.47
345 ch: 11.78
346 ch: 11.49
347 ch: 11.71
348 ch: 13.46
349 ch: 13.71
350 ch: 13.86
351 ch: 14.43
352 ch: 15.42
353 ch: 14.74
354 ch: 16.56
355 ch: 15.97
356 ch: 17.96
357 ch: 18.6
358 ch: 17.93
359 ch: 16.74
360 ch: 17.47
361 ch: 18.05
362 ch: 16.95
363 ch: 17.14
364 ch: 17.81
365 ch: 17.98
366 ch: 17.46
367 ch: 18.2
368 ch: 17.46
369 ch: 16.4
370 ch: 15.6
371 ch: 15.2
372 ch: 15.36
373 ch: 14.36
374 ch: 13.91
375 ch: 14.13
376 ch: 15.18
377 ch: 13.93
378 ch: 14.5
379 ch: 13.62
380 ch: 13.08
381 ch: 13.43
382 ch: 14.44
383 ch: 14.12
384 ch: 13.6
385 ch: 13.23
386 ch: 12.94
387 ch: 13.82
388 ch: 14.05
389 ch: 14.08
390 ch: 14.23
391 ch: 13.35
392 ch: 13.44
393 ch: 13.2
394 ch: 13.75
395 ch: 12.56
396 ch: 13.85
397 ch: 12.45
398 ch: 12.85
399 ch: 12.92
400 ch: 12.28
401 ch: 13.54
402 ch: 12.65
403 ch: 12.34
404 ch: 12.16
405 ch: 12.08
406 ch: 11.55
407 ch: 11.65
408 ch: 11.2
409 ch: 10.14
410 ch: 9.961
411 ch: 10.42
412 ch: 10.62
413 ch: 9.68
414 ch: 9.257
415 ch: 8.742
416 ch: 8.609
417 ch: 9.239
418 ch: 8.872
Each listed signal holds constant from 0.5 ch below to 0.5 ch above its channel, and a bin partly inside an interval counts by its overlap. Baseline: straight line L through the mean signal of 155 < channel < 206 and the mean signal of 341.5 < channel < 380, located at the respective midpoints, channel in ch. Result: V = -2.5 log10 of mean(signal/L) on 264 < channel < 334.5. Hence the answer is 0.24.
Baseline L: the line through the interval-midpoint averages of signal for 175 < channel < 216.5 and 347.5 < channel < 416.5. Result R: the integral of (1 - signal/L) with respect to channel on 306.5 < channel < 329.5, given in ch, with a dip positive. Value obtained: 6.9 ch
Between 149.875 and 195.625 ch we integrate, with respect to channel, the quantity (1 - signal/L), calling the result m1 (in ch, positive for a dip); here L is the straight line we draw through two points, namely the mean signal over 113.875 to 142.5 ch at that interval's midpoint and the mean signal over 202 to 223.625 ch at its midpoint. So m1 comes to 5.5 ch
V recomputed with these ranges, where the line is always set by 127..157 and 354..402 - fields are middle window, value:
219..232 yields -0.233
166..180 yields 0.204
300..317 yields 0.125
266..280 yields 0.110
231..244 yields 0.152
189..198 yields -0.112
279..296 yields 0.081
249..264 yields -0.162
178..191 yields 0.044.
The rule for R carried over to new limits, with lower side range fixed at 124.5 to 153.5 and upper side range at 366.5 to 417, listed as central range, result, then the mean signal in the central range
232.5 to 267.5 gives -4.3 ch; 15.4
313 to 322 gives 1.8 ch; 10.7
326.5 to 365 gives 4.1 ch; 11.8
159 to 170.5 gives 0.7 ch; 13.4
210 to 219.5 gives -2.6 ch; 17.7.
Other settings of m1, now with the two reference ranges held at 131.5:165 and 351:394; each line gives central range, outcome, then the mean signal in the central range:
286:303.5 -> 2.0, 13.3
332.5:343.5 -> 5.2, 8.08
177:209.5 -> -1.2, 15.1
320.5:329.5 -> 4.9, 6.83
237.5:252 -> -1.4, 16.2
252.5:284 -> 0.7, 14.5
